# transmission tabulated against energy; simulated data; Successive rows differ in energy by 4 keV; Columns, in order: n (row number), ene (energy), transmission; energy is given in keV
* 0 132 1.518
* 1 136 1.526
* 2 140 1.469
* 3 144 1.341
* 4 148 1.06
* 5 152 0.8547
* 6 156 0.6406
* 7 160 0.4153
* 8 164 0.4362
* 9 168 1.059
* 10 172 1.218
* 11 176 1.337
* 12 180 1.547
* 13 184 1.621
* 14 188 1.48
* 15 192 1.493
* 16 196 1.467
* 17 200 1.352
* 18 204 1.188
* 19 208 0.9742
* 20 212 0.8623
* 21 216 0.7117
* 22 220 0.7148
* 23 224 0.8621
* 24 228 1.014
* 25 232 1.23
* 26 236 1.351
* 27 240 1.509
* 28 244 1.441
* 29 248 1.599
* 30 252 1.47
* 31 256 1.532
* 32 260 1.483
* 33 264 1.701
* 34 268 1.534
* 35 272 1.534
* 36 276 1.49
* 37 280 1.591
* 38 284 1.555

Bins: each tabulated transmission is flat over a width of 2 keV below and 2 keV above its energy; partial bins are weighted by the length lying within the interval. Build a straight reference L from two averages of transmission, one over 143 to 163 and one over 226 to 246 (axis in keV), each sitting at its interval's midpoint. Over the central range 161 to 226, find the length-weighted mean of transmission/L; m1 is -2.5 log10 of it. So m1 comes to -0.093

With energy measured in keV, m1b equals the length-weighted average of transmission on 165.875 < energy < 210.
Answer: 1.34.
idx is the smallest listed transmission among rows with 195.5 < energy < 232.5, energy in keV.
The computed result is 0.7117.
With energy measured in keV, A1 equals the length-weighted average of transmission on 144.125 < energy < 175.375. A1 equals 0.867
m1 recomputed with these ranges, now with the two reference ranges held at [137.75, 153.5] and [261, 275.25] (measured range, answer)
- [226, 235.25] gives 0.256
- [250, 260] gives 0.026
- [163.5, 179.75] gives 0.142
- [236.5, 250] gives -0.001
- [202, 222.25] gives 0.490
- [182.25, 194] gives -0.154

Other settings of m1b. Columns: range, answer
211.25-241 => 1.02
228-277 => 1.47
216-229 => 0.829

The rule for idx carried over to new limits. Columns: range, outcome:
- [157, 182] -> 0.4153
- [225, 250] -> 1.014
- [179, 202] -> 1.352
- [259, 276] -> 1.483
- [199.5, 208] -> 0.9742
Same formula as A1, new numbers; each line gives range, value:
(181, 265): 1.29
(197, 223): 0.982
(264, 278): 1.55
